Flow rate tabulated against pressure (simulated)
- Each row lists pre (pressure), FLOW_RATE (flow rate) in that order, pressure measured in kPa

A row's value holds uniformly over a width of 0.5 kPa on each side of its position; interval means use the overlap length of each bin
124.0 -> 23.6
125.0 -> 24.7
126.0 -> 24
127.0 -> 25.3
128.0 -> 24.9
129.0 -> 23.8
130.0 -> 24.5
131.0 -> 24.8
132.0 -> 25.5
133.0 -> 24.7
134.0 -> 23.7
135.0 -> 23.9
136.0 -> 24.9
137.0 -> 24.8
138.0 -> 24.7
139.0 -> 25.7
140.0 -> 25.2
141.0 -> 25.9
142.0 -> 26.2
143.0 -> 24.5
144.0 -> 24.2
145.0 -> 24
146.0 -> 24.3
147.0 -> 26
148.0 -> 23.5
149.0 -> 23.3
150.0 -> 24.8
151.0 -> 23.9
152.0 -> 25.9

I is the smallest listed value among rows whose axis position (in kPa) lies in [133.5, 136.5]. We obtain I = 23.7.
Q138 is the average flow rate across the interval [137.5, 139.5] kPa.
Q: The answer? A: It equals 25.2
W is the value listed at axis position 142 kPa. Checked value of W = 26.2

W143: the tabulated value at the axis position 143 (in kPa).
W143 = 24.5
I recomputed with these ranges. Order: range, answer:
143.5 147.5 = 24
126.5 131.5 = 23.8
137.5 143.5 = 24.5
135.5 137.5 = 24.8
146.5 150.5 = 23.3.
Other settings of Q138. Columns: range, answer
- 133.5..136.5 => 24.2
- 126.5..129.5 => 24.7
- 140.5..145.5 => 25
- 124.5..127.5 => 24.7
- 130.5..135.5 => 24.5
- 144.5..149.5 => 24.2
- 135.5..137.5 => 24.9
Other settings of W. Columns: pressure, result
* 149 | 23.3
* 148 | 23.5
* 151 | 23.9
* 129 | 23.8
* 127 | 25.3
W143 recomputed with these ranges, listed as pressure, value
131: 24.8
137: 24.8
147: 26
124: 23.6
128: 24.9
